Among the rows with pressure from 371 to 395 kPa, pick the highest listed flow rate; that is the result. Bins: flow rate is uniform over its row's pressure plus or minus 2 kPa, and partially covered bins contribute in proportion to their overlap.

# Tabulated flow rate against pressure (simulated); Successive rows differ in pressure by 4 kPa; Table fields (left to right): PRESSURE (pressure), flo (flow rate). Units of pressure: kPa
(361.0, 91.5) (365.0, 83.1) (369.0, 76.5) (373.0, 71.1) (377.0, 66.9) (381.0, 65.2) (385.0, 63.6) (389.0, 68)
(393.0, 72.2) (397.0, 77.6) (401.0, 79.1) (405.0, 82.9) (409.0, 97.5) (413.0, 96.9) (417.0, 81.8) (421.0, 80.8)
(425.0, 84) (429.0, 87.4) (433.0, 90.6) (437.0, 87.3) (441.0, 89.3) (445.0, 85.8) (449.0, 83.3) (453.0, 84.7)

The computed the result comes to 72.2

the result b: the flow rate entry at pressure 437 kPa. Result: 87.3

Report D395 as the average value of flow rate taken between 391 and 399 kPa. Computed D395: 74.9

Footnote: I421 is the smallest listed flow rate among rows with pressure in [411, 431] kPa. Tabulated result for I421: 80.8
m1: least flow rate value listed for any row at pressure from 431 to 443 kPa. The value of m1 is 87.3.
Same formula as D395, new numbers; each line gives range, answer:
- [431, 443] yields 89.1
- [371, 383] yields 67.7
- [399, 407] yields 81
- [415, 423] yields 81.3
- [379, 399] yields 69.3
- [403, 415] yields 92.4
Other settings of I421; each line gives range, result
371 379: 66.9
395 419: 77.6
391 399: 72.2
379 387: 63.6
